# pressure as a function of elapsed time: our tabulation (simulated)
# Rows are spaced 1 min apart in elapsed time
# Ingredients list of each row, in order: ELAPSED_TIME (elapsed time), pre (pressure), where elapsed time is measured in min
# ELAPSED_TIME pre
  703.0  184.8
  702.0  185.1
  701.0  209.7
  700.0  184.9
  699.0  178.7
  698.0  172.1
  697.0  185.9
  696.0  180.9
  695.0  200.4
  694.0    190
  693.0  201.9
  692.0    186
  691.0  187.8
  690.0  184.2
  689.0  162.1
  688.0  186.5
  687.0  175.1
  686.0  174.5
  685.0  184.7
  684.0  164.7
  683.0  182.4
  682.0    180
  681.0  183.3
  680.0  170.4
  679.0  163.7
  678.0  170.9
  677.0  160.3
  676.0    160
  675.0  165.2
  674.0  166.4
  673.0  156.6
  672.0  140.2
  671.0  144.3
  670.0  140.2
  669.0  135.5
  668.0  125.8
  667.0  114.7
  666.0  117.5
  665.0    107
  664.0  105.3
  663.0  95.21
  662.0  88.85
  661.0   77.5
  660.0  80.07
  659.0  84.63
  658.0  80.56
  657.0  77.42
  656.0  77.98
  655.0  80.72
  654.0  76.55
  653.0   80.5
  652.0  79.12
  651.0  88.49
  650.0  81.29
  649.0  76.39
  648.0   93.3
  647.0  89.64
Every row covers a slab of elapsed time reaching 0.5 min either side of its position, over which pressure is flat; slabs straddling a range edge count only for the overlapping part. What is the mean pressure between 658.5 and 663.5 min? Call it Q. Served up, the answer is 85.3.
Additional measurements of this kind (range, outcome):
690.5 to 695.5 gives 193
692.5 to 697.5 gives 192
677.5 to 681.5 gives 172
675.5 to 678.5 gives 164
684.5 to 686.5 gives 180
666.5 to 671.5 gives 132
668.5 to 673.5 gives 143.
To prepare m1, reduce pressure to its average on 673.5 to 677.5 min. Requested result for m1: 163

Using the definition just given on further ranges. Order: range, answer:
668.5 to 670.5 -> 138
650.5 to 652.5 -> 83.8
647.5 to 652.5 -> 83.7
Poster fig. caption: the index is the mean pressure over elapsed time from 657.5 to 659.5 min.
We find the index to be 82.6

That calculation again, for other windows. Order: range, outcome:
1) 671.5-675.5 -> 157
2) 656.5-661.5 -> 80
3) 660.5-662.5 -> 83.2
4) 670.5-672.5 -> 142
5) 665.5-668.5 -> 119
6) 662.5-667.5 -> 108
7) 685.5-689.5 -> 175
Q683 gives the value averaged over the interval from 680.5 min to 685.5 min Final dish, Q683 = 179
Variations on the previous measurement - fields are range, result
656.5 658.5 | 79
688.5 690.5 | 173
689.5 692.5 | 186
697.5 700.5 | 179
